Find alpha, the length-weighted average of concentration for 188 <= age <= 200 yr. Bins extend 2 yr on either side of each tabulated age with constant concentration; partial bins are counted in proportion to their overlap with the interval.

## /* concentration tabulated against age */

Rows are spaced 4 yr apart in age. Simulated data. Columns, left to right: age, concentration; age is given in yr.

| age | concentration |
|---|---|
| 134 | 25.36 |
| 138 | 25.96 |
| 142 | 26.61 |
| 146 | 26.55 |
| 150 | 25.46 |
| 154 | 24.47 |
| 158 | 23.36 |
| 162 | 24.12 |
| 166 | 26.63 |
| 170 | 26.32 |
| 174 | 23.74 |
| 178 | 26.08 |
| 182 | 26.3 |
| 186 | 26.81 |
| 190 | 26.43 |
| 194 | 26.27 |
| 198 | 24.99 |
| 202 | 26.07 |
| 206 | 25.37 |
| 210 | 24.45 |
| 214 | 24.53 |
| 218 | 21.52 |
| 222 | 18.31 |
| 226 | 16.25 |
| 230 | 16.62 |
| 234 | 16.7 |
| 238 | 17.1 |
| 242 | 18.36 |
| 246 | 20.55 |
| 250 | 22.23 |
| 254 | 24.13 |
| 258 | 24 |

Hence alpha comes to 25.9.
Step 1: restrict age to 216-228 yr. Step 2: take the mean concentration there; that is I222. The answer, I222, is 18.7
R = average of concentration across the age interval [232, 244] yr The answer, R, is 17.4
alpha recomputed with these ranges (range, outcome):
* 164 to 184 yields 25.8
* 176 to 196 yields 26.4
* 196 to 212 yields 25.2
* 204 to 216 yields 24.8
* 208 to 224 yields 22.2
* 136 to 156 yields 25.8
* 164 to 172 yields 26.5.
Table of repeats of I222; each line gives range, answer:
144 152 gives 26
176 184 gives 26.2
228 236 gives 16.7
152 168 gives 24.6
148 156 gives 25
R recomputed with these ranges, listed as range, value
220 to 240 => 17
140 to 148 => 26.6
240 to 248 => 19.5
